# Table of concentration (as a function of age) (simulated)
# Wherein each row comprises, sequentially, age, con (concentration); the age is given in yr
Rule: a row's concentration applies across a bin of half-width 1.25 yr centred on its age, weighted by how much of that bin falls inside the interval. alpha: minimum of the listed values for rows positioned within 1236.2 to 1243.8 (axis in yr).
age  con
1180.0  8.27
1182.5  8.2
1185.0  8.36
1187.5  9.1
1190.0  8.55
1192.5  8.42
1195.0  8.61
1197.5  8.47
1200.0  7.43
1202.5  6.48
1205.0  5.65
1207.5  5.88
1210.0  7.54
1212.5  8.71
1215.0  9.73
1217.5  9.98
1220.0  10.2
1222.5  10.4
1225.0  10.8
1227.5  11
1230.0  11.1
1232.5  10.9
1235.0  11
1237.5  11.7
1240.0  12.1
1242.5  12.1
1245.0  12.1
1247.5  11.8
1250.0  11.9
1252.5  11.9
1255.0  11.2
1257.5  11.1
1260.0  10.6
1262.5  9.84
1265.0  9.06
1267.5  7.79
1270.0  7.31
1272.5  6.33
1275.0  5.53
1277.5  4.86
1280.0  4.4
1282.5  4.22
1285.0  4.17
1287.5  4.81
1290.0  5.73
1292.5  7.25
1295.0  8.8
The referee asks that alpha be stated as 11.7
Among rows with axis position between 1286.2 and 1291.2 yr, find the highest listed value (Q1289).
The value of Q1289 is 5.73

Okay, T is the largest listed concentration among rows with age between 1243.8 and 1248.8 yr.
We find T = 12.1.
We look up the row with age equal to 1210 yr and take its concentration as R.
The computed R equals 7.54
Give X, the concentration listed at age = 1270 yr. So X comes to 7.31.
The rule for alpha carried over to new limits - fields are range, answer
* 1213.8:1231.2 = 9.73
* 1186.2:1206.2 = 5.65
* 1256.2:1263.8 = 9.84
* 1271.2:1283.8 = 4.22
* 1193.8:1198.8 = 8.47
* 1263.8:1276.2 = 5.53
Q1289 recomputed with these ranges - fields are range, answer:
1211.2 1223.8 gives 10.4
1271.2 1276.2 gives 6.33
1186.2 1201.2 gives 9.1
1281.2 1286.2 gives 4.22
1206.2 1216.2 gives 9.73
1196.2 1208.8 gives 8.47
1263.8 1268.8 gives 9.06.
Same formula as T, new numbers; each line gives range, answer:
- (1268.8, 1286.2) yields 7.31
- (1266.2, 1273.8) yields 7.79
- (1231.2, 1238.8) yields 11.7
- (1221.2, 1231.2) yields 11.1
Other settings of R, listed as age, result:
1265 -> 9.06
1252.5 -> 11.9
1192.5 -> 8.42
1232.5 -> 10.9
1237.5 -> 11.7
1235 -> 11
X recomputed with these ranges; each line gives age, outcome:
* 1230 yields 11.1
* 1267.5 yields 7.79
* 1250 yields 11.9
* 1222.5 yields 10.4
